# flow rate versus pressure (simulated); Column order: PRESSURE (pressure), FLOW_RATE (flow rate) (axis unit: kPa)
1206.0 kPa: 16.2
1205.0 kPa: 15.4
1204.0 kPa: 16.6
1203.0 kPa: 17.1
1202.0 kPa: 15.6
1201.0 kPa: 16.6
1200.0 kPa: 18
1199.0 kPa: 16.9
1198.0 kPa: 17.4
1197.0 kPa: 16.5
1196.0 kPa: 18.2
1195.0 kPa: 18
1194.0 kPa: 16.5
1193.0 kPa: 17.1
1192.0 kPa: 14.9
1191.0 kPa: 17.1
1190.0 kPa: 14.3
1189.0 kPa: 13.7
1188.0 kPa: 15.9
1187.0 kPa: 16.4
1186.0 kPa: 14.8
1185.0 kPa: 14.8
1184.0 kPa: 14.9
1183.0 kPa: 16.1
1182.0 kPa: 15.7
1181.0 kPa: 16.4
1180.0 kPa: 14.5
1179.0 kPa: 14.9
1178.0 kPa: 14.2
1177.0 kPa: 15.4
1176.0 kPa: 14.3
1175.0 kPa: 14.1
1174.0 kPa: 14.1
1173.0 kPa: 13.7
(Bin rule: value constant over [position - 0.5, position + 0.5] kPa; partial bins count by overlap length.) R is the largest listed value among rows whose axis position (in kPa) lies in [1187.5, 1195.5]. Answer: 18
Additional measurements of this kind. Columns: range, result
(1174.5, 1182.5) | 16.4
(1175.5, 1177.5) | 15.4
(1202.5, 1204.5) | 17.1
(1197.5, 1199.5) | 17.4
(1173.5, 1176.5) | 14.3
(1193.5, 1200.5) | 18.2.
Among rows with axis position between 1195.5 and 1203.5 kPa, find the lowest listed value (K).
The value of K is 15.6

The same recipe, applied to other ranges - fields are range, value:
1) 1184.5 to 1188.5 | 14.8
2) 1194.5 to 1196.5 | 18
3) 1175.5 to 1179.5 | 14.2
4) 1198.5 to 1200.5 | 16.9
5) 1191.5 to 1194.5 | 14.9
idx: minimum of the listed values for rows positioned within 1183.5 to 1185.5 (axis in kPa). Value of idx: 14.8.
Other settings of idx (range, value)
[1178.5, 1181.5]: 14.5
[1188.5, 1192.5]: 13.7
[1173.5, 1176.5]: 14.1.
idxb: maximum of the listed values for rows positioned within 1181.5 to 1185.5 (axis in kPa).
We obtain 16.1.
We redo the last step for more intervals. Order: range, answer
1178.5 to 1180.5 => 14.9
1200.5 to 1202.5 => 16.6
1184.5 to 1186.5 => 14.8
